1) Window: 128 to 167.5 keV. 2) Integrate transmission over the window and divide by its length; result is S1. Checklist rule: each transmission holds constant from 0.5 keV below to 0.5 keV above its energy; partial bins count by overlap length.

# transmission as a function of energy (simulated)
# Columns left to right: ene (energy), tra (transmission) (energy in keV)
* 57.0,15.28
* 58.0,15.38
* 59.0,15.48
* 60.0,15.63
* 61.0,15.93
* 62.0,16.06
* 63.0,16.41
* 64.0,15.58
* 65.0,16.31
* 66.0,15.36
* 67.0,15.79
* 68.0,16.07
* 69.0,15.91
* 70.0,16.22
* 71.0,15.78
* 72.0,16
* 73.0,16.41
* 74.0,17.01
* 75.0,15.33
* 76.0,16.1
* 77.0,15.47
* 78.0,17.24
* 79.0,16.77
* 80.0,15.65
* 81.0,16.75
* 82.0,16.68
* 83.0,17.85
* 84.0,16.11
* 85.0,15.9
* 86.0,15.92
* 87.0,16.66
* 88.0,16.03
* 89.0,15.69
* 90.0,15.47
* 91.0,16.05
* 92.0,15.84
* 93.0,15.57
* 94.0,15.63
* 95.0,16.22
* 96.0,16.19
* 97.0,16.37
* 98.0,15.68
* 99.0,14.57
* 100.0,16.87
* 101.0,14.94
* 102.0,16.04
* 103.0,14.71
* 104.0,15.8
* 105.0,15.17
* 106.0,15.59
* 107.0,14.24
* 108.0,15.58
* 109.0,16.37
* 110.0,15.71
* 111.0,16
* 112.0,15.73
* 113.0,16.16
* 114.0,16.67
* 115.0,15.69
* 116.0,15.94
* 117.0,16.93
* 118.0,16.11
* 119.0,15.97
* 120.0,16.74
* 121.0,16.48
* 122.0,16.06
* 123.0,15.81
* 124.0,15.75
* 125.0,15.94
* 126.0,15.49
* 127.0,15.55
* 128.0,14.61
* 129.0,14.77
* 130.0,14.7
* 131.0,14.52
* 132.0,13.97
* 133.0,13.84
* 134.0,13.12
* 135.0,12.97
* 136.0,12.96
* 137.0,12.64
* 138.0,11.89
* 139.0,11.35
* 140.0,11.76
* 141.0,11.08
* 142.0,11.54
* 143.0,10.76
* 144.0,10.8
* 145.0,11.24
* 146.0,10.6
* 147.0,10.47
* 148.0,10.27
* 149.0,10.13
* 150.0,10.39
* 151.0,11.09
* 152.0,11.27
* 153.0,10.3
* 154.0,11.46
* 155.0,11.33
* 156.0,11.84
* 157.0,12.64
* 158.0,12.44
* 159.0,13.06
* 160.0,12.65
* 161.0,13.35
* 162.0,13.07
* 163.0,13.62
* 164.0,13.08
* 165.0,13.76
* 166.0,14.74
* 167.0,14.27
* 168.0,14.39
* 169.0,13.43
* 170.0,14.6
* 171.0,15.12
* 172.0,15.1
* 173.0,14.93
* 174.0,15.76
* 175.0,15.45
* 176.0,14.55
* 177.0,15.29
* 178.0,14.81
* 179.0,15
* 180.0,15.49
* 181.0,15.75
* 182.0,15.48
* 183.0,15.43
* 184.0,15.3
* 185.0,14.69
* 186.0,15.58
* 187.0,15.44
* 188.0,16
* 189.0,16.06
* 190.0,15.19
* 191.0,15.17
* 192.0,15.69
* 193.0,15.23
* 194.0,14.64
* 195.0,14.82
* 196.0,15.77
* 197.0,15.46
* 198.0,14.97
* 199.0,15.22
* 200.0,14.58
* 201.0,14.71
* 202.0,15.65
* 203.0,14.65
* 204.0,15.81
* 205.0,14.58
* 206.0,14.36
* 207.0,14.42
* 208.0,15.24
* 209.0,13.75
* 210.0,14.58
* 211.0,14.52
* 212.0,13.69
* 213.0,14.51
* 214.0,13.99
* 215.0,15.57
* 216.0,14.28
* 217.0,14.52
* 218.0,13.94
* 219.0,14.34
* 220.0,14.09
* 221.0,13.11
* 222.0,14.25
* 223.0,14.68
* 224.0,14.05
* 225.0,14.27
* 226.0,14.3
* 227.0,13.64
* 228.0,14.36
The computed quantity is 12.3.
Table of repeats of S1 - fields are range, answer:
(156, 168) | 13.3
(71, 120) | 16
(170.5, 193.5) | 15.3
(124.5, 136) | 14.4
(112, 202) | 14.1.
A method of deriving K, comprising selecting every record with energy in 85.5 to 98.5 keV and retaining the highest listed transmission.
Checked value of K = 16.66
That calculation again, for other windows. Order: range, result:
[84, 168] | 16.93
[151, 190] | 16.06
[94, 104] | 16.87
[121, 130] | 16.48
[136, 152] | 12.96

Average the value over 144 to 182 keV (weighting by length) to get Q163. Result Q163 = 13.2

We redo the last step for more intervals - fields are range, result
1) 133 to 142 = 12.3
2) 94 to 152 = 14.3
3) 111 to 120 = 16.2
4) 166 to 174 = 14.6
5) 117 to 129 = 15.9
